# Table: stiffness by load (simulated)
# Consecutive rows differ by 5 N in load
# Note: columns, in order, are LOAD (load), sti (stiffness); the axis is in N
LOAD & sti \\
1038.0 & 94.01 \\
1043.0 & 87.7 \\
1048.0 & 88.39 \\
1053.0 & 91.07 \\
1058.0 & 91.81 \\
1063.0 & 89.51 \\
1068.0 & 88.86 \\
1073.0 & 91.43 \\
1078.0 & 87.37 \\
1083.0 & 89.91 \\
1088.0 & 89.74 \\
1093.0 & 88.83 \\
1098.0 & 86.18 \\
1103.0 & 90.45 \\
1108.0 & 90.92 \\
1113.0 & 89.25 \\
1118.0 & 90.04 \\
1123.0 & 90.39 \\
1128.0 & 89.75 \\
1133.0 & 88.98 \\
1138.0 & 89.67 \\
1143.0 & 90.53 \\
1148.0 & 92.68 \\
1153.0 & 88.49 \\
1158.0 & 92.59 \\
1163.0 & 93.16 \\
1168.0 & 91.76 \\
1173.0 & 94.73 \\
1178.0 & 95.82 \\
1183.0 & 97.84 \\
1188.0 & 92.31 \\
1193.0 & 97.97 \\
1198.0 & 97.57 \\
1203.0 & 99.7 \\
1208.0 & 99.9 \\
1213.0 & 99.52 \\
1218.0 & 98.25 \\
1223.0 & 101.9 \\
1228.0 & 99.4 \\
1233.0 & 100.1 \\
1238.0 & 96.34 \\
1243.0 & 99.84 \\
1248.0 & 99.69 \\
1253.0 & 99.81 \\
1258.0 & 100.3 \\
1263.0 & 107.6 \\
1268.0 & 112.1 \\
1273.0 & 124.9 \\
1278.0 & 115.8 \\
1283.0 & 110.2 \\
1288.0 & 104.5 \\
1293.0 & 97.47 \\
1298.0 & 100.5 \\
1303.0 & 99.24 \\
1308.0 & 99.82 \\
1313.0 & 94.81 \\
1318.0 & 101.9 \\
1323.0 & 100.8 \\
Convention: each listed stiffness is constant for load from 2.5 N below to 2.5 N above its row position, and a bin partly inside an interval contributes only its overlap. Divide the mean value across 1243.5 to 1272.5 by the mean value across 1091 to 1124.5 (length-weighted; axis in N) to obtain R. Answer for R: 1.2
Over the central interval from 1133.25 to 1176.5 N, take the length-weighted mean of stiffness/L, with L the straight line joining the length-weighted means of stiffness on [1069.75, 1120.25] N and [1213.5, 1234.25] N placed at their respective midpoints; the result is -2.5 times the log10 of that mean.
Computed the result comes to 0.03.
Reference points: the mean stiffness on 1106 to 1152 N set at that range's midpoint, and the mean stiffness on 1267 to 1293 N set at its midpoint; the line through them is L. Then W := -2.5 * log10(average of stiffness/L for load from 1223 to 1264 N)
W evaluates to 0.069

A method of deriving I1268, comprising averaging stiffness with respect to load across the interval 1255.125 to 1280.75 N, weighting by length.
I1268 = 112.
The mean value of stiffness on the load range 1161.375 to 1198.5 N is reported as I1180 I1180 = 95.1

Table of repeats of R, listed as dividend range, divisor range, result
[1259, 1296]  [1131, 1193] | 1.19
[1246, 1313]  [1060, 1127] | 1.18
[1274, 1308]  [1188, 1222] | 1.07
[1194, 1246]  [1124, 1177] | 1.09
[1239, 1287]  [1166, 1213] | 1.11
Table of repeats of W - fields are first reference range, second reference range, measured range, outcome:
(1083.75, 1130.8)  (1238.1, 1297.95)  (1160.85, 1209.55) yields 0.02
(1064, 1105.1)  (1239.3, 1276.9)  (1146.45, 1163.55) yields 0.05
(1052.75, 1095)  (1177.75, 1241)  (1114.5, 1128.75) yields 0.03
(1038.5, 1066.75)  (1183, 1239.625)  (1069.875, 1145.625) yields 0.04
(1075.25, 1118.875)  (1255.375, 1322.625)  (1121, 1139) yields 0.03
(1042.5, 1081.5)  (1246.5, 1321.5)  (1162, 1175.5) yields 0.04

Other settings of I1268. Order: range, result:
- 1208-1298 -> 104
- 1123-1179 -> 91.5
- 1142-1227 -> 95.7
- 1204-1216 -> 99.6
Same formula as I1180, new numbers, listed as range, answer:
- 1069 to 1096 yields 89.4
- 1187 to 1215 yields 98.1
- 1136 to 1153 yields 90.6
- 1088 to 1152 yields 89.8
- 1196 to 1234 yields 99.5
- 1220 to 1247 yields 99.5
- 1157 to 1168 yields 92.7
